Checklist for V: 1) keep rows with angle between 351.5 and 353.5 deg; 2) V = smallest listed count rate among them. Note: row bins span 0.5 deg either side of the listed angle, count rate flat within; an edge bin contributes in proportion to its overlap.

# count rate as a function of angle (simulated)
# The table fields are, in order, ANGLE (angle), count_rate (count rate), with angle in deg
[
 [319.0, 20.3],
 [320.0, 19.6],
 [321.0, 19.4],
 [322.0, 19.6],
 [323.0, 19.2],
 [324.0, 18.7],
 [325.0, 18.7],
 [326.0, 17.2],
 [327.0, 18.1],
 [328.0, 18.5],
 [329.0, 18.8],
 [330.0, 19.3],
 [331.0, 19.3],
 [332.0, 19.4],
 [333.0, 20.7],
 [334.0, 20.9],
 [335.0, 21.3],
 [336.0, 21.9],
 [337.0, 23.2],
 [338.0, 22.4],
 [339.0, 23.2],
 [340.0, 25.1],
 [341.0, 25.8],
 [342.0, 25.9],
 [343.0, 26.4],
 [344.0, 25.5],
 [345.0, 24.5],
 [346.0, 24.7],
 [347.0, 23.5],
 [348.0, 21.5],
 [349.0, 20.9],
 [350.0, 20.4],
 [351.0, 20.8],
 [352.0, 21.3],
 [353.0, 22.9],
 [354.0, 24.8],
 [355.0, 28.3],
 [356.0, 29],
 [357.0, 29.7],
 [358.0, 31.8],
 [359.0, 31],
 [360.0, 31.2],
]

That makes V 21.3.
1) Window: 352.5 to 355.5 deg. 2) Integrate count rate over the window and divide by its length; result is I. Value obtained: 25.3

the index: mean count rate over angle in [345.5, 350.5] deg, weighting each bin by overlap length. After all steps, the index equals 22.2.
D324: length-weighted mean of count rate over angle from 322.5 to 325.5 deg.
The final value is 18.9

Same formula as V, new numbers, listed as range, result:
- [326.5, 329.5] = 18.1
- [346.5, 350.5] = 20.4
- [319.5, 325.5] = 18.7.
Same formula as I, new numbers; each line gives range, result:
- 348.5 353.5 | 21.3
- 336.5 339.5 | 22.9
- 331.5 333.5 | 20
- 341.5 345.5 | 25.6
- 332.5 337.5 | 21.6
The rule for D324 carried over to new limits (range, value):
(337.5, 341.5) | 24.1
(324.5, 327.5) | 18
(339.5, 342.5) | 25.6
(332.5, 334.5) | 20.8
